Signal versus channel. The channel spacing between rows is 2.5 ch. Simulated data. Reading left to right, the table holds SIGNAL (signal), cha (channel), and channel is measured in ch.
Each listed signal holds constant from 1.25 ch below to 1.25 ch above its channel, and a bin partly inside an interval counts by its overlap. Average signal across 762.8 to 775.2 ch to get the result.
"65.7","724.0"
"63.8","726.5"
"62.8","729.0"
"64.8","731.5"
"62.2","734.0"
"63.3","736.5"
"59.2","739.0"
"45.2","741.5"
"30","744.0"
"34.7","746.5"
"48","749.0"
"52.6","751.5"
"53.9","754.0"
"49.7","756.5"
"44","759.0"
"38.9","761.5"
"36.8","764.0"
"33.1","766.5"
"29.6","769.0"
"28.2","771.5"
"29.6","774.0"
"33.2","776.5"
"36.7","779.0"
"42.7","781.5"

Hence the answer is 31.4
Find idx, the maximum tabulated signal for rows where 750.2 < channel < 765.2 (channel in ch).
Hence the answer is 53.9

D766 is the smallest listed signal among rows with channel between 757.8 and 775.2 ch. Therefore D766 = 28.2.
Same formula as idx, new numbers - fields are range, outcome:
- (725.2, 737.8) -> 64.8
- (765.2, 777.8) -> 33.2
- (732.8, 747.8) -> 63.3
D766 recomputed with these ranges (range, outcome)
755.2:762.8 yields 38.9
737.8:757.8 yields 30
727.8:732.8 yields 62.8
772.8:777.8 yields 29.6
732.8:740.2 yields 59.2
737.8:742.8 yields 45.2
